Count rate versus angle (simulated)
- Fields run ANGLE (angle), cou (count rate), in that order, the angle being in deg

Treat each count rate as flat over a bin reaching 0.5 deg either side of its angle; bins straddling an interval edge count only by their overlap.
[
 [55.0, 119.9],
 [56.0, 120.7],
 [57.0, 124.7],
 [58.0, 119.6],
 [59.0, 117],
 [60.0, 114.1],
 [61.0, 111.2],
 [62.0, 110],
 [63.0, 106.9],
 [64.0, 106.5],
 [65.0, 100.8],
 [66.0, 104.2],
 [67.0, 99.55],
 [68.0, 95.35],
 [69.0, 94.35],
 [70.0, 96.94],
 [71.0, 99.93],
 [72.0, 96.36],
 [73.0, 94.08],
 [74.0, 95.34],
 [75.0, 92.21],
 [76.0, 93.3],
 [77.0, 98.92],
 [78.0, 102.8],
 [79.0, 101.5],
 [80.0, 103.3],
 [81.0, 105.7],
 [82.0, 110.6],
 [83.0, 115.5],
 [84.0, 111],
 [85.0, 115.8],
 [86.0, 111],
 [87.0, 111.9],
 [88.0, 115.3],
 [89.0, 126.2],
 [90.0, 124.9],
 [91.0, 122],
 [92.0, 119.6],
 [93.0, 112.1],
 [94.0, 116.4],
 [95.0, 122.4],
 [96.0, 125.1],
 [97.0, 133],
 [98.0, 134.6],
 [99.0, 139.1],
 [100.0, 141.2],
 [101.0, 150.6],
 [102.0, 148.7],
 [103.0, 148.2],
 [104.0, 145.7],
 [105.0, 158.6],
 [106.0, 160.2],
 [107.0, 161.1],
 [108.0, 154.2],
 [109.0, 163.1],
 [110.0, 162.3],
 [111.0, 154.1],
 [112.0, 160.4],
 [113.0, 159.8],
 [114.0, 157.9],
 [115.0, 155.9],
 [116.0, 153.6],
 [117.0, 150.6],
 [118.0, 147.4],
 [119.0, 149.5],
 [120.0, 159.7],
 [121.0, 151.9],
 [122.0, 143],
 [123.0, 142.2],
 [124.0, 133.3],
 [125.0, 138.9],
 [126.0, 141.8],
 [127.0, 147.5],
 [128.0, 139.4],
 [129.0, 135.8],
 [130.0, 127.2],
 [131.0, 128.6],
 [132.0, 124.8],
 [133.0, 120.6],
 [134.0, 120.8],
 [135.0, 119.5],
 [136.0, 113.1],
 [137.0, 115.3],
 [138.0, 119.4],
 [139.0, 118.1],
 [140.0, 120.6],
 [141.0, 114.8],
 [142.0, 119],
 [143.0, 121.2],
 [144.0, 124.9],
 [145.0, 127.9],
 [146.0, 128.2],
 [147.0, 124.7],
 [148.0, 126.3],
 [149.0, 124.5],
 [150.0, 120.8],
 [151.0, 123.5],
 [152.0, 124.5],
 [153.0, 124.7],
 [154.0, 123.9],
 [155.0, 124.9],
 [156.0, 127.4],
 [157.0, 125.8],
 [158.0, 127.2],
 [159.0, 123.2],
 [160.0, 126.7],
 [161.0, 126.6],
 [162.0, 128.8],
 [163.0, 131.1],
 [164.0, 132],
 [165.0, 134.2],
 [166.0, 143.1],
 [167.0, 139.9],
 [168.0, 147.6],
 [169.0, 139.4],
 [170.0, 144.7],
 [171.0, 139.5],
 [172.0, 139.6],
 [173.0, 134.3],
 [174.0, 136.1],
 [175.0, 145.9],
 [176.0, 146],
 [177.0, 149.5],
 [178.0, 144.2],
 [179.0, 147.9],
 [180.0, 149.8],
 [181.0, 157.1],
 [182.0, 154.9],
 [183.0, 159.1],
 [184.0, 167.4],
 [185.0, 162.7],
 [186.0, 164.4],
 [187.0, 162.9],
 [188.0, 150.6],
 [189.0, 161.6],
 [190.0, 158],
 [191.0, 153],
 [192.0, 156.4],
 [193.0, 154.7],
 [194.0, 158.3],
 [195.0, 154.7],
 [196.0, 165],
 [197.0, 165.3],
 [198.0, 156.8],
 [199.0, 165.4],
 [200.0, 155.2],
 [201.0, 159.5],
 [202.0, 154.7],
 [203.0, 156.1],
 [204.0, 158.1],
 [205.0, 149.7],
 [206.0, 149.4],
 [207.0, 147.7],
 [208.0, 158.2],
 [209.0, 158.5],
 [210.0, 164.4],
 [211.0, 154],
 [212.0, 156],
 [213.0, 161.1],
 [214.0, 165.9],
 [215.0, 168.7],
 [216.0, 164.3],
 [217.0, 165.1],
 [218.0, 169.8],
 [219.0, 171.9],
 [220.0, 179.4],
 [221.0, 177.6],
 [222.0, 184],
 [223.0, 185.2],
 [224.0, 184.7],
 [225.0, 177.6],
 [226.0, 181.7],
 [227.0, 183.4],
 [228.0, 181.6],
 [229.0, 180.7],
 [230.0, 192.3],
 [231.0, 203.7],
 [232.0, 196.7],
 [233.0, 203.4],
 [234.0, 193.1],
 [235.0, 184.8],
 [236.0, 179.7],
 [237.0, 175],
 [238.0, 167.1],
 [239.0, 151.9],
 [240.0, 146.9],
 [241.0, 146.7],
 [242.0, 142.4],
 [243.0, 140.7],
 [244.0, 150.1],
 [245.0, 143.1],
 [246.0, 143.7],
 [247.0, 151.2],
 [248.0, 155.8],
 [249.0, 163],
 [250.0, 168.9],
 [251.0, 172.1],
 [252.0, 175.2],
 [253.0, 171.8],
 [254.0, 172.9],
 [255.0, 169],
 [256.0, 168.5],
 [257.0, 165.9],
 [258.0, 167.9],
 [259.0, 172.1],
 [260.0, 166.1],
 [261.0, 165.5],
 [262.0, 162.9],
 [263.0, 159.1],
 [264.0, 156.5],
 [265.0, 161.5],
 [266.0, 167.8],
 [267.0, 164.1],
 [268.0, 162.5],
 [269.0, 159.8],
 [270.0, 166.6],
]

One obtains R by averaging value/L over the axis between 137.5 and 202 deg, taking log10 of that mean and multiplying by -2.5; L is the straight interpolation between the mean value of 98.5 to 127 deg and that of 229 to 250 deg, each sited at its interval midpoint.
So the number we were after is 0.13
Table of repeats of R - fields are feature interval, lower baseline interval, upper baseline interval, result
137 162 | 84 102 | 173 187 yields 0.16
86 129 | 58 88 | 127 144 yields -0.23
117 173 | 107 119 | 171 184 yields 0.16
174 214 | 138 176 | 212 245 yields -0.03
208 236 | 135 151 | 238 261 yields -0.18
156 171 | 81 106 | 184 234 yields 0.14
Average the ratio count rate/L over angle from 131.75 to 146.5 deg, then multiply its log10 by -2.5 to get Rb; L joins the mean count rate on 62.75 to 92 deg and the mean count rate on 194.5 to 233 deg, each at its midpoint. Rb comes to 0.12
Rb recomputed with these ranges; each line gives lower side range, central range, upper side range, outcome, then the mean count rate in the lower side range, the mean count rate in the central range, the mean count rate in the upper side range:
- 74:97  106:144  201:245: -0.10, 112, 139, 169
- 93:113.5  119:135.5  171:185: 0.08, 146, 136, 149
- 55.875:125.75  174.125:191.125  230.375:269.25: -0.04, 126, 155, 166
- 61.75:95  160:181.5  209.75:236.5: 0.09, 107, 140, 178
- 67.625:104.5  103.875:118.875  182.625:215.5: -0.24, 115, 156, 159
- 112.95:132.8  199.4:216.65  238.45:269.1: -0.02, 144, 158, 160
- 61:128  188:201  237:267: -0.07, 127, 158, 161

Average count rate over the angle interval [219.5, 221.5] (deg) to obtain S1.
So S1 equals 178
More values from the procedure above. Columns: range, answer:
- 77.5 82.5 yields 105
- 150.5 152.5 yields 124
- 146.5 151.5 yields 124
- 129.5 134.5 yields 124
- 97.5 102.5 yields 143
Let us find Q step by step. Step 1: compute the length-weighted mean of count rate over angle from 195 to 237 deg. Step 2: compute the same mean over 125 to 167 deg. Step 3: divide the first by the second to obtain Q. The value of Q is 1.4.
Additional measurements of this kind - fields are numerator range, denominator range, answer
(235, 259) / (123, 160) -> 1.28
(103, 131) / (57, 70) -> 1.40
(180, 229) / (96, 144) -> 1.17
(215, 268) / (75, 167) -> 1.30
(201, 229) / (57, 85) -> 1.60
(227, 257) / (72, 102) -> 1.46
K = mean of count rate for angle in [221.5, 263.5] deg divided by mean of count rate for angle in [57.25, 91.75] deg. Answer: 1.59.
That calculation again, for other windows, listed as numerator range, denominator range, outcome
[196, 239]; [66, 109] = 1.43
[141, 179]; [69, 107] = 1.10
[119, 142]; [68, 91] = 1.24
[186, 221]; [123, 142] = 1.26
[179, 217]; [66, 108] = 1.34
